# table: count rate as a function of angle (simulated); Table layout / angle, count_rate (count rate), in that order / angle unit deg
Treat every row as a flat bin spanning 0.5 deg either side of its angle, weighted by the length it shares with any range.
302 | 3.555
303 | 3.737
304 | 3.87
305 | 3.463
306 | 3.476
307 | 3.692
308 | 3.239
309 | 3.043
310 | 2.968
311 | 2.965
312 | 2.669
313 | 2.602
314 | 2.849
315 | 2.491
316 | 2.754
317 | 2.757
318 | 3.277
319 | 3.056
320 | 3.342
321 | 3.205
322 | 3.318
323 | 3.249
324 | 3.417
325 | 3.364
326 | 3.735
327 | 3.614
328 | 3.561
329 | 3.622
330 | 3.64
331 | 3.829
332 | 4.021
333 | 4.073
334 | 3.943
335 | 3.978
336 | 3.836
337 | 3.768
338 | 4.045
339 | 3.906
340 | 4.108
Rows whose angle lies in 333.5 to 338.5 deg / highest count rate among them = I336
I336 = 4.045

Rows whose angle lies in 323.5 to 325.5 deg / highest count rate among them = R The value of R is 3.417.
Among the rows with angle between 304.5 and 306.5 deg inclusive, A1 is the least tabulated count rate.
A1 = 3.463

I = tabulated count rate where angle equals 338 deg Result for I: 4.045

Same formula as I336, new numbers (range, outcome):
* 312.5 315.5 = 2.849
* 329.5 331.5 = 3.829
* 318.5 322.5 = 3.342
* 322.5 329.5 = 3.735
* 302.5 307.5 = 3.87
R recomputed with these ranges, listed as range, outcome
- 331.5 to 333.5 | 4.073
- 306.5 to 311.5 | 3.692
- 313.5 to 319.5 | 3.277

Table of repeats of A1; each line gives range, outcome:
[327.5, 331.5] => 3.561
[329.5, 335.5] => 3.64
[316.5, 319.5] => 2.757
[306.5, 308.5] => 3.239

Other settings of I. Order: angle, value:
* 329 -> 3.622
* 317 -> 2.757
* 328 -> 3.561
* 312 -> 2.669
